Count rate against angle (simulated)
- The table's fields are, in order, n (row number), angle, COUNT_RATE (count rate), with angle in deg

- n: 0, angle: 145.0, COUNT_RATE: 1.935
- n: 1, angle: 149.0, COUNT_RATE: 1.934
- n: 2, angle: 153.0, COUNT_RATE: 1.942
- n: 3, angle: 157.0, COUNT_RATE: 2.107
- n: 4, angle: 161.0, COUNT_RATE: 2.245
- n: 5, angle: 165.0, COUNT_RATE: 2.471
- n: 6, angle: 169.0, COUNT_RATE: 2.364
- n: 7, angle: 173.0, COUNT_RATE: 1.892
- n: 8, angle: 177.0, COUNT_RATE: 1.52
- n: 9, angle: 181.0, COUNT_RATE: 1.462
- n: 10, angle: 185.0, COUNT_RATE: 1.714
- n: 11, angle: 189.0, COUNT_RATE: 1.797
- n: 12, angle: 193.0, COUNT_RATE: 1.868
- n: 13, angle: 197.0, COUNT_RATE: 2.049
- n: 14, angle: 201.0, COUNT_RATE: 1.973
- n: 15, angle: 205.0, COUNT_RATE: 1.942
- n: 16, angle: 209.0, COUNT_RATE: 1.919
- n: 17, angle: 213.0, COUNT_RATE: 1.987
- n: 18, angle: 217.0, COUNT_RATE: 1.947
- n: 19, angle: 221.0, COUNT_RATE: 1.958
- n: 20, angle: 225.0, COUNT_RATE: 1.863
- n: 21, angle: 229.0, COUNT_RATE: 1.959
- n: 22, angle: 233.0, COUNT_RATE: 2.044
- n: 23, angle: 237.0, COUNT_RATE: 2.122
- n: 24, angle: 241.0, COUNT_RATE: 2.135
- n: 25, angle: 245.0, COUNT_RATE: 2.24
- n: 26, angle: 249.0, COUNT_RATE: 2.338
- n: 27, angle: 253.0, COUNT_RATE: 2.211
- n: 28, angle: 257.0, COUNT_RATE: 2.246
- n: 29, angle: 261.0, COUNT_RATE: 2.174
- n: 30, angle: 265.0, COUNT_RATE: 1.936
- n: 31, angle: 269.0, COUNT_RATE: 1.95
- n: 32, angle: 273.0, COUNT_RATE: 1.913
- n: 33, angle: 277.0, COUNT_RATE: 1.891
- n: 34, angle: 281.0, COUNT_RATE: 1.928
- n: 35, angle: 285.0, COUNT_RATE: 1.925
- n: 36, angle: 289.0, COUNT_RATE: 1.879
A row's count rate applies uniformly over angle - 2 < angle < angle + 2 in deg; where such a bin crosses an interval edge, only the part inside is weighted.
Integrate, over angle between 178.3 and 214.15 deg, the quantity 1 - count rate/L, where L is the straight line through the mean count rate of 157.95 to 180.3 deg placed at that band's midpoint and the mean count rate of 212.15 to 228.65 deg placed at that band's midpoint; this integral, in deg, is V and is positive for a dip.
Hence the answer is 2.6 deg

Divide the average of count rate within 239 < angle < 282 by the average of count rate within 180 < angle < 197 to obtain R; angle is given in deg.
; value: 1.18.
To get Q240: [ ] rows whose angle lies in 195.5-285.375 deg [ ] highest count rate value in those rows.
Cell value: 2.338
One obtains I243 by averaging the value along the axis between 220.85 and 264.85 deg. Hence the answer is 2.12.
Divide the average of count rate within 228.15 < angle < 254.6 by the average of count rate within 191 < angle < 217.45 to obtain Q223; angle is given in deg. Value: 1.10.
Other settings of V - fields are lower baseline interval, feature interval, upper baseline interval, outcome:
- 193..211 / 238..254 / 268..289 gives -2.4 deg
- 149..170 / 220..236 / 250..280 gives 1.0 deg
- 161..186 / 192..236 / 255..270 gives 1.0 deg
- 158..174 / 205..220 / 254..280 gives 1.4 deg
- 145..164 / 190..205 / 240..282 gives 0.9 deg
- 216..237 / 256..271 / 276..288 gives -1.0 deg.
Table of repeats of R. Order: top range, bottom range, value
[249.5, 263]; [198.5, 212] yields 1.14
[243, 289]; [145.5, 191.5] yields 1.06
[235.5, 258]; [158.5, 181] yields 1.09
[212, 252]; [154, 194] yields 1.06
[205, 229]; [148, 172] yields 0.89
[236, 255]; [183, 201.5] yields 1.18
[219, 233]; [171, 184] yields 1.19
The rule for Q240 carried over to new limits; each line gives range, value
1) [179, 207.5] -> 2.049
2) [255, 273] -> 2.246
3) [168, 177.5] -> 2.364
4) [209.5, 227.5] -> 1.987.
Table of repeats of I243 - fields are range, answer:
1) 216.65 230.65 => 1.93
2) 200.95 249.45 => 2.03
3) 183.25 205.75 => 1.89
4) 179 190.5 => 1.65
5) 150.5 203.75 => 1.95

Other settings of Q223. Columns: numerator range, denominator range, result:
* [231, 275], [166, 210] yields 1.13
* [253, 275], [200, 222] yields 1.05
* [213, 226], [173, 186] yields 1.21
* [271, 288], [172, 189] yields 1.16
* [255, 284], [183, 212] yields 1.06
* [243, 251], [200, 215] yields 1.17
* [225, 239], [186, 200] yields 1.06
